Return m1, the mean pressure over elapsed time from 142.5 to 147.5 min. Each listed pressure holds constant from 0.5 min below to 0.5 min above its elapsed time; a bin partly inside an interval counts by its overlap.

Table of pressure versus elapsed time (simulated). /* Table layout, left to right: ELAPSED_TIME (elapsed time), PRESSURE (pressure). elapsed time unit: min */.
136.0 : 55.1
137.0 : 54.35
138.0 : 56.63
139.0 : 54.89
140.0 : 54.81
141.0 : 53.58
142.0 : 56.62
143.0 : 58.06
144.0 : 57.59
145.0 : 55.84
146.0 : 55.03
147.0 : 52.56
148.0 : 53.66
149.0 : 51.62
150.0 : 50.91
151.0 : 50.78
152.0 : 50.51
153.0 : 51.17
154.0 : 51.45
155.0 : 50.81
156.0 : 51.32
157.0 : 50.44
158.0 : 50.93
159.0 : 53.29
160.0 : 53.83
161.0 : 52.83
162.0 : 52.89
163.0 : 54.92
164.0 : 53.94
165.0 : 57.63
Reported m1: 55.8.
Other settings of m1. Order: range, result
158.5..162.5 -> 53.2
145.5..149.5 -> 53.2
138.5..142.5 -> 55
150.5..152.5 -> 50.6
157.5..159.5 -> 52.1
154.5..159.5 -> 51.4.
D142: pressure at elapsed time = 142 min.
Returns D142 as 56.62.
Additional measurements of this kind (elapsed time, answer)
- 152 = 50.51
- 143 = 58.06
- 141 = 53.58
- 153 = 51.17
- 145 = 55.84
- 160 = 53.83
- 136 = 55.1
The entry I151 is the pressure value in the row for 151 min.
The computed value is 50.78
